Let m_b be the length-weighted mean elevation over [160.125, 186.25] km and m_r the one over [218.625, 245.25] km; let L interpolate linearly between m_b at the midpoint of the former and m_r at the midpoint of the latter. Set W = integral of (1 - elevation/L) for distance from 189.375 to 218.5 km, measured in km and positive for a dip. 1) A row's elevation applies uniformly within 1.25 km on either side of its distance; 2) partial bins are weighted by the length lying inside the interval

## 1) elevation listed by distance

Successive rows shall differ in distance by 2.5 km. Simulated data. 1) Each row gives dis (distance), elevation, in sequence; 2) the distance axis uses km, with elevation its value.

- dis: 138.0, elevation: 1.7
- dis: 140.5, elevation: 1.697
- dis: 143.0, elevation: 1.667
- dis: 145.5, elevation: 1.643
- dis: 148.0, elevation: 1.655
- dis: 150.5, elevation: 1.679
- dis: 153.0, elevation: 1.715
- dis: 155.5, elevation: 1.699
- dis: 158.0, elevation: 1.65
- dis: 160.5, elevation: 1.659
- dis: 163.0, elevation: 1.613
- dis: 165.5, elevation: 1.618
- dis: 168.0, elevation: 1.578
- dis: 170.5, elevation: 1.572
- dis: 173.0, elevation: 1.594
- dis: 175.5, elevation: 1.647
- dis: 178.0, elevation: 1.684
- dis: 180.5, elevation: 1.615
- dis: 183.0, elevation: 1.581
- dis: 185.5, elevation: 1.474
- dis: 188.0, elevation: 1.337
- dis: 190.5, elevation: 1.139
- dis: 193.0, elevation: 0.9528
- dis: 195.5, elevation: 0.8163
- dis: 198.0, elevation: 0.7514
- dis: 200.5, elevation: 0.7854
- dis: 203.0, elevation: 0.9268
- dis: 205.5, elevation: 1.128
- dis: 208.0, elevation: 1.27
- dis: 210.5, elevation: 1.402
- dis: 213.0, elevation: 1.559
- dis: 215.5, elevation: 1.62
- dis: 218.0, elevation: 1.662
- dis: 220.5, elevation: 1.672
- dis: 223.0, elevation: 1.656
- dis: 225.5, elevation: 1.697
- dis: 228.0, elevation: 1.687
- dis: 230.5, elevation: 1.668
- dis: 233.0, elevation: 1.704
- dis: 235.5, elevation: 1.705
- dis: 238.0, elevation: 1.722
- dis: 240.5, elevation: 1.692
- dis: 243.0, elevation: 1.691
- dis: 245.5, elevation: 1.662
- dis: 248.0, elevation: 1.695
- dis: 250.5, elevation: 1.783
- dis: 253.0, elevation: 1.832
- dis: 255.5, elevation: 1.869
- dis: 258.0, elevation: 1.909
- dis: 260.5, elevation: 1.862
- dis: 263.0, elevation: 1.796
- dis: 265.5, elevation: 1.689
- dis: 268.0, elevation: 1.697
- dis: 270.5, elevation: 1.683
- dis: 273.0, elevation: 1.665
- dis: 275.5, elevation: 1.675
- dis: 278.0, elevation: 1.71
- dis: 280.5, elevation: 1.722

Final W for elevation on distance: 8.7 km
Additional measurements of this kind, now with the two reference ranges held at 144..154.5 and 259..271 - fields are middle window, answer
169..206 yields 9.3 km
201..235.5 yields 4.4 km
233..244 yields 0.2 km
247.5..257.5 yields -0.4 km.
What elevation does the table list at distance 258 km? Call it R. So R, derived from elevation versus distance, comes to 1.909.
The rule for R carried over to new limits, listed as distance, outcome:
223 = 1.656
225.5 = 1.697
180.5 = 1.615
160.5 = 1.659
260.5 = 1.862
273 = 1.665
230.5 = 1.668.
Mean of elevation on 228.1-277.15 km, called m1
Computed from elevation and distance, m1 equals 1.74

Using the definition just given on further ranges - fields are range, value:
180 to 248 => 1.43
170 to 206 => 1.26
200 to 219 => 1.31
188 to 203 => 0.929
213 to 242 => 1.68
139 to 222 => 1.46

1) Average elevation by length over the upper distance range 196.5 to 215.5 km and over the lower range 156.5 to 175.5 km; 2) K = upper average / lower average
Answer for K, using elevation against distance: 0.7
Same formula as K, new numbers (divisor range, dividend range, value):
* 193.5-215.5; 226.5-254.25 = 1.55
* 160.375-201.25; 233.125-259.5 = 1.27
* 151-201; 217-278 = 1.20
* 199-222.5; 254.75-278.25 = 1.31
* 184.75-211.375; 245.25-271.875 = 1.65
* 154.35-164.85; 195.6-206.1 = 0.53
